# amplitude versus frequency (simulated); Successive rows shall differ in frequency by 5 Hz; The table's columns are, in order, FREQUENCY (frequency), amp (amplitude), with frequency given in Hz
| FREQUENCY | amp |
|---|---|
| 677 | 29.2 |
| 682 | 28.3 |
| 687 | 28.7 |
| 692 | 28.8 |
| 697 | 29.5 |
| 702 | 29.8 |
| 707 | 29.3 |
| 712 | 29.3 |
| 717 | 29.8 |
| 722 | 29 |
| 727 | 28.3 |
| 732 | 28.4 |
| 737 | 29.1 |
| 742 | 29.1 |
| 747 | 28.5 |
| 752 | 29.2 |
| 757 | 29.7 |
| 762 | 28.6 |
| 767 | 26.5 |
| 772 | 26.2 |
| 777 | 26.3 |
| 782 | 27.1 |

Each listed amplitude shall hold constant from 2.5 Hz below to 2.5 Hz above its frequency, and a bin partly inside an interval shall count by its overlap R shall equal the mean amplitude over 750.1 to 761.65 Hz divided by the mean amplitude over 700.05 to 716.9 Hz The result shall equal 1.0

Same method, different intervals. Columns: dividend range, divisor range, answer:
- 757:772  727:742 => 0.96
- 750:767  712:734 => 0.99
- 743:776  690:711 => 0.96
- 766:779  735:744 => 0.90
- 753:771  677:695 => 0.98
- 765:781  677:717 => 0.91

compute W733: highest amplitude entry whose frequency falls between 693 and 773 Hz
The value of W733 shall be 29.8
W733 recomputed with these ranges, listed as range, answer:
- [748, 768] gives 29.7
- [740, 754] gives 29.2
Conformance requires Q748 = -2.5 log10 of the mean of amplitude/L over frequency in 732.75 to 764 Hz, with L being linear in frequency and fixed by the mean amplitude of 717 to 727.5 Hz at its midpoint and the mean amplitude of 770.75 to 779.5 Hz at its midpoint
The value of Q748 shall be -0.053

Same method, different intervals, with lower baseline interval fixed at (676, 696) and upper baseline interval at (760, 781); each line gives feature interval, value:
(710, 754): -0.047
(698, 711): -0.043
